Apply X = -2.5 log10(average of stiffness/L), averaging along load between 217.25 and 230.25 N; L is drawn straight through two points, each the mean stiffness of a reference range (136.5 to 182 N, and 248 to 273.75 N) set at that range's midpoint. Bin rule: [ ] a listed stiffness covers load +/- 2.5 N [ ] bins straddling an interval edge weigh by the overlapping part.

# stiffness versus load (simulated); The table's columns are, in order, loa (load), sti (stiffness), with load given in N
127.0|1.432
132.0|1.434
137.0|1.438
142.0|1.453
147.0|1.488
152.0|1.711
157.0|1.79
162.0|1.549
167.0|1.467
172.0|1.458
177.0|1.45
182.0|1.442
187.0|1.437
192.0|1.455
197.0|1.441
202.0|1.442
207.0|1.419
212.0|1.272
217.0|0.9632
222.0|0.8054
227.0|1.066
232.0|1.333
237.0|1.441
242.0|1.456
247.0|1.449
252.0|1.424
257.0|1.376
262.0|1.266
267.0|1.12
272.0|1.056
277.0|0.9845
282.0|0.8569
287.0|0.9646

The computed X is 0.38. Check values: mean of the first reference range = 1.53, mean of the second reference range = 1.27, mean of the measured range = 0.963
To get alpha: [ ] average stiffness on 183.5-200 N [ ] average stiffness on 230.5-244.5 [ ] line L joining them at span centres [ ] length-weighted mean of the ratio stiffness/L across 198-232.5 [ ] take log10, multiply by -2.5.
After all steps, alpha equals 0.201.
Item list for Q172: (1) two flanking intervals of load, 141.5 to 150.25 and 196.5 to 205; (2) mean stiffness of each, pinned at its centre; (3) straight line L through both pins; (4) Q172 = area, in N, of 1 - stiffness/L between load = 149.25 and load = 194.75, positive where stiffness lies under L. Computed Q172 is -1.8 N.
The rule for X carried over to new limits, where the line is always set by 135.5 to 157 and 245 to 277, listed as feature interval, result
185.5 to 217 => 0.03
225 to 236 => 0.08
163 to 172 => 0.02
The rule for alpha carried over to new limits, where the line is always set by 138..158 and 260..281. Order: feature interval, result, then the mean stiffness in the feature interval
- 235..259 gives -0.208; 1.43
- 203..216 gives 0.018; 1.31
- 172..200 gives -0.013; 1.45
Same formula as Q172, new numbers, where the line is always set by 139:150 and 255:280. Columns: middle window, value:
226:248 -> -2.3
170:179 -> -0.4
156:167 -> -1.3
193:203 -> -0.8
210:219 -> 1.2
